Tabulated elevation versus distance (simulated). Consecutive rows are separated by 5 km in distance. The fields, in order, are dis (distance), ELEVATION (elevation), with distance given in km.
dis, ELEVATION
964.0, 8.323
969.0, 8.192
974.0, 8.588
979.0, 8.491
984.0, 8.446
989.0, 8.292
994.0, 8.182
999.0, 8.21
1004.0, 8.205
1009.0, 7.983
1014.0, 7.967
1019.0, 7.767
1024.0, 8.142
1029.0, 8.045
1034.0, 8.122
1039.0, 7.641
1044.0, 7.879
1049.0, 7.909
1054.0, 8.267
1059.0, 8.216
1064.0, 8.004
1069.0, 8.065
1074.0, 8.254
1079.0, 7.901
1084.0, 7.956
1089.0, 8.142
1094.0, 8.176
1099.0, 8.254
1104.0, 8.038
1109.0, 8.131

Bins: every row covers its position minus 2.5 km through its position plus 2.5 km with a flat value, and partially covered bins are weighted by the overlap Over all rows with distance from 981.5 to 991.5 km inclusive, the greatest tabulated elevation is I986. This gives 8.446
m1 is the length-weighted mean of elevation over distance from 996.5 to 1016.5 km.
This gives 8.09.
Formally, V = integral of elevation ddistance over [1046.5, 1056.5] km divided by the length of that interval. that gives 8.09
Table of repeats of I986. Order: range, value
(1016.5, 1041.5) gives 8.142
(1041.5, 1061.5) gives 8.267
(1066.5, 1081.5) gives 8.254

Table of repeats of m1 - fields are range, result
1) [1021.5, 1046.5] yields 7.97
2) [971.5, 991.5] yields 8.45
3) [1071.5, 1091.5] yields 8.06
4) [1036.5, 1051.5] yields 7.81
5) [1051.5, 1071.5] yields 8.14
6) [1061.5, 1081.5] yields 8.06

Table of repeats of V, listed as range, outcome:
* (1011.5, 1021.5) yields 7.87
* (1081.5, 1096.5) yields 8.09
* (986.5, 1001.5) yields 8.23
